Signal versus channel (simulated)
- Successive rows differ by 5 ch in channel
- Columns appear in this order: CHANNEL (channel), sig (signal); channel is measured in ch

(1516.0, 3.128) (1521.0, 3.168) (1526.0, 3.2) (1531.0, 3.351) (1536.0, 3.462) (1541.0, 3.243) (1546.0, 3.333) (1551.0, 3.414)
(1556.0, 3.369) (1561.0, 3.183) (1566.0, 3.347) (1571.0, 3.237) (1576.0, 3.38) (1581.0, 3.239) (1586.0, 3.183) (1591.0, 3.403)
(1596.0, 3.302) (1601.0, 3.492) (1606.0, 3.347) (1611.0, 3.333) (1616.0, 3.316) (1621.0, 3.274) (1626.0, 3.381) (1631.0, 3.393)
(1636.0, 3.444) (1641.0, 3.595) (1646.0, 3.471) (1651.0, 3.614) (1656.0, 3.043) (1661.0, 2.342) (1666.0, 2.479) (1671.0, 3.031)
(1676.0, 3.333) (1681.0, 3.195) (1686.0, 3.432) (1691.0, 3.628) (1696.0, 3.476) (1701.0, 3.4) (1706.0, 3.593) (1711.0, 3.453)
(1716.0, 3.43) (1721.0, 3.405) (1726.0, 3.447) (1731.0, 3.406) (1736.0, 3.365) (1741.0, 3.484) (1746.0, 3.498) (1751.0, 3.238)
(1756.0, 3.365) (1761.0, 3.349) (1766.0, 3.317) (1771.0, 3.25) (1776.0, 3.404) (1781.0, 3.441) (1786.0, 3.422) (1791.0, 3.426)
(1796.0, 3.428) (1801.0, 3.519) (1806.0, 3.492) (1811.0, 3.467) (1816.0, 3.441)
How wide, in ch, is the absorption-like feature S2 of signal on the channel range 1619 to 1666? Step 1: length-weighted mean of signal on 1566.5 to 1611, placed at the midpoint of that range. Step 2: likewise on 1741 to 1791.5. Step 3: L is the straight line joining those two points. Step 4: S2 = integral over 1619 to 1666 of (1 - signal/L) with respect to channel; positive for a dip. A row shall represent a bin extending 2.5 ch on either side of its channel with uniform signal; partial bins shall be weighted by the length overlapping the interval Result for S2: 1.4 ch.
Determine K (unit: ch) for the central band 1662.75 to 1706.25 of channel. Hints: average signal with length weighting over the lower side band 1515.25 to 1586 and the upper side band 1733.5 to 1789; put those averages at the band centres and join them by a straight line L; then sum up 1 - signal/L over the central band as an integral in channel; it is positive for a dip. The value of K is 1.2 ch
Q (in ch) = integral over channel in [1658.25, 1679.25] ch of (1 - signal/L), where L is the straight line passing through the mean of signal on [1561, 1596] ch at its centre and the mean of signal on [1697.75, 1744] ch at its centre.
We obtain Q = 3.6 ch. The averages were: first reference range 3.29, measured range 2.81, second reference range 3.44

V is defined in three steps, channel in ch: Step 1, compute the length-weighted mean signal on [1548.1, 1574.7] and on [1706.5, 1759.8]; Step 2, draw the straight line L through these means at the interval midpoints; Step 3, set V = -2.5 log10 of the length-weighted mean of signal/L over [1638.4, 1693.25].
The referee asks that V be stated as 0.06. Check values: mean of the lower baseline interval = 3.31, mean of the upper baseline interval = 3.41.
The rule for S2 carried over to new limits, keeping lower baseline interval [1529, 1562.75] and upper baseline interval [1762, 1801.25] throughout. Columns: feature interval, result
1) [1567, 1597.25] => 0.49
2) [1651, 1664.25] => 2.01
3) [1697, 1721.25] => -0.62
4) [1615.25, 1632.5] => 0.08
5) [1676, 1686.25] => 0.24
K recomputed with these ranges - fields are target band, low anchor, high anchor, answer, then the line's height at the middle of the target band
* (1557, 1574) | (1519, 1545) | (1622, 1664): 0.1 ch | 3.29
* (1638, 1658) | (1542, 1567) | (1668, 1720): -0.4 ch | 3.37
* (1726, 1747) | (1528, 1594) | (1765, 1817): -0.2 ch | 3.4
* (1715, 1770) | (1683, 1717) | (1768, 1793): 0.8 ch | 3.43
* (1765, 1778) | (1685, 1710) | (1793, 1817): 0.6 ch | 3.48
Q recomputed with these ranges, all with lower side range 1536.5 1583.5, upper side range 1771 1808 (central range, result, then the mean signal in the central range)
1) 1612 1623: 0.13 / 3.3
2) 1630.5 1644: -0.55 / 3.49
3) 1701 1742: -0.56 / 3.44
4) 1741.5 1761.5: 0.22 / 3.38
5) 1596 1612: -0.23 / 3.38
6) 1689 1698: -0.45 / 3.55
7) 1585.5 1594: 0.02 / 3.32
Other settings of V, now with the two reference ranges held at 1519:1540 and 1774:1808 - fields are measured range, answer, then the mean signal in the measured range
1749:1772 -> 0.04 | 3.31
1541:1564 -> 0.00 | 3.32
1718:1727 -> 0.00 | 3.42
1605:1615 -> 0.00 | 3.34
